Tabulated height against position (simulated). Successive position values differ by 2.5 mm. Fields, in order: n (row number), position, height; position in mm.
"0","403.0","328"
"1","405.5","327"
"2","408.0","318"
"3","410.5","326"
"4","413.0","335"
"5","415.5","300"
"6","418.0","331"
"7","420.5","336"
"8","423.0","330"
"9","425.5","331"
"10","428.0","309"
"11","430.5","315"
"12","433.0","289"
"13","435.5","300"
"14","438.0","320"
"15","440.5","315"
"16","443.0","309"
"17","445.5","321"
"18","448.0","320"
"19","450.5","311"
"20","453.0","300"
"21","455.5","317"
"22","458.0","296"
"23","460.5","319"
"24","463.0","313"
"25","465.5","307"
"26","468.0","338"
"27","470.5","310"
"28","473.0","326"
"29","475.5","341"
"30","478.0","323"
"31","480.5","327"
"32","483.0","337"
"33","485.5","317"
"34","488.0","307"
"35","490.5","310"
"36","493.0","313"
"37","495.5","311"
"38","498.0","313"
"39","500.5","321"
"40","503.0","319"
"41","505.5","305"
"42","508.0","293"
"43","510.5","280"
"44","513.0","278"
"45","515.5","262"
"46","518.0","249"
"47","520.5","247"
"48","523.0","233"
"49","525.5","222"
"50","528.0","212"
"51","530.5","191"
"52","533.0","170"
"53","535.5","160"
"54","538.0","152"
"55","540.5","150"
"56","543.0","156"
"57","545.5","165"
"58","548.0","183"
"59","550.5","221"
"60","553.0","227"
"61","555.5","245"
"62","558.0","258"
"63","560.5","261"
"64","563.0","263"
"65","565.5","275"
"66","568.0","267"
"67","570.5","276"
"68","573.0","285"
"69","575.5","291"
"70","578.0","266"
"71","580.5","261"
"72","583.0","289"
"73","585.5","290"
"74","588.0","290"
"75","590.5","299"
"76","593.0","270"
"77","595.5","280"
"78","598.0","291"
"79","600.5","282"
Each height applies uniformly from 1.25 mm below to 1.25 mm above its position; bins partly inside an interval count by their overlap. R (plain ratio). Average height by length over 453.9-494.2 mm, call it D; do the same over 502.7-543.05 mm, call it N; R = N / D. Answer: 0.7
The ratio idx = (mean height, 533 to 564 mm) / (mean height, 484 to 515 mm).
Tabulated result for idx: 0.66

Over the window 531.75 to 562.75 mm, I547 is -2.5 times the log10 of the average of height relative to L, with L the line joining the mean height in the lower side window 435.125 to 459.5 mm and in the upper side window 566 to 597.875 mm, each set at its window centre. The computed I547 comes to 0.408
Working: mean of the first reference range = 311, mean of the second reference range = 281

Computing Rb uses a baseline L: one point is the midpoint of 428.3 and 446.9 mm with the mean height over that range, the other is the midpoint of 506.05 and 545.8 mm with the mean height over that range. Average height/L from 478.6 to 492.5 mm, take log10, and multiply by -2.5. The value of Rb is -0.227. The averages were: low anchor 310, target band 319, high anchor 217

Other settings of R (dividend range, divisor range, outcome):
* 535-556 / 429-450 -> 0.59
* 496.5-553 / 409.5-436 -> 0.73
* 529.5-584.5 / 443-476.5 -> 0.72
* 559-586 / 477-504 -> 0.86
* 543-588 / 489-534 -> 0.94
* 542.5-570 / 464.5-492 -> 0.72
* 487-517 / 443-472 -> 0.96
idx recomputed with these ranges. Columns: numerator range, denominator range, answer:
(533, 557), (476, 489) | 0.57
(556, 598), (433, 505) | 0.87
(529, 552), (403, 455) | 0.55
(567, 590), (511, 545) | 1.35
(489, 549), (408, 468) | 0.77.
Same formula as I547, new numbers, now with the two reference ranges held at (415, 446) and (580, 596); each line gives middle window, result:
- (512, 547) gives 0.412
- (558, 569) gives 0.092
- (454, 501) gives -0.040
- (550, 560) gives 0.204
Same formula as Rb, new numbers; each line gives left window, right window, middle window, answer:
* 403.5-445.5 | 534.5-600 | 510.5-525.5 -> 0.07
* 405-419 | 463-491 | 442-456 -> 0.03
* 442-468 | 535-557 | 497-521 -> -0.21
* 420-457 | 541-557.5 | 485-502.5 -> -0.21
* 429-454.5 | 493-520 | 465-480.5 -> -0.08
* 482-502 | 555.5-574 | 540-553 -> 0.47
